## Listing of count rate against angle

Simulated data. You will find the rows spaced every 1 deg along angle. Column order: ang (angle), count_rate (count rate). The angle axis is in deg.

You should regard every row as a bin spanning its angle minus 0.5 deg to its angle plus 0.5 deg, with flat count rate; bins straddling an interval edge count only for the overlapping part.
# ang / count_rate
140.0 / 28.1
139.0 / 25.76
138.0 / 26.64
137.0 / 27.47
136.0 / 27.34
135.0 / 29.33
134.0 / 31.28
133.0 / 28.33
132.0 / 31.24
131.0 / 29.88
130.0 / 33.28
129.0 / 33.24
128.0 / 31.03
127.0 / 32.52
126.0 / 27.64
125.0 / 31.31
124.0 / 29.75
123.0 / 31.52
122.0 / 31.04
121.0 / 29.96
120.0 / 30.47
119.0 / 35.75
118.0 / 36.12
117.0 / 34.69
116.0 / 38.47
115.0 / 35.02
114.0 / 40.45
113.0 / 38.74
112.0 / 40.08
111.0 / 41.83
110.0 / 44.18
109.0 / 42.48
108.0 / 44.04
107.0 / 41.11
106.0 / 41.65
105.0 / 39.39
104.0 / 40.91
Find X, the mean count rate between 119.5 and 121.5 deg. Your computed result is 30.2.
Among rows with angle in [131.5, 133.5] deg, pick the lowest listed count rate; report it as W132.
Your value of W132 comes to 28.33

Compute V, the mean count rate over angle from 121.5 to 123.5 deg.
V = 31.3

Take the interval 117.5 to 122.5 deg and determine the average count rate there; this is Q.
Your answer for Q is 32.7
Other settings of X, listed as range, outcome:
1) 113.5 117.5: 37.2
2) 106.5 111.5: 42.7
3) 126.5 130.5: 32.5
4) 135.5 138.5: 27.2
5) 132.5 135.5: 29.6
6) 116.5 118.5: 35.4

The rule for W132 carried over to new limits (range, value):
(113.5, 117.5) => 34.69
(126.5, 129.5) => 31.03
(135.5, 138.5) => 26.64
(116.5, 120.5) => 30.47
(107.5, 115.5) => 35.02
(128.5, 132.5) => 29.88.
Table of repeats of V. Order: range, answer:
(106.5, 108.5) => 42.6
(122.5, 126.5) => 30.1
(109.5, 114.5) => 41.1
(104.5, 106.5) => 40.5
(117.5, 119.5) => 35.9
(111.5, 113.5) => 39.4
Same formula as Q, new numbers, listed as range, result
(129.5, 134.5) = 30.8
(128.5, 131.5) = 32.1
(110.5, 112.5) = 41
